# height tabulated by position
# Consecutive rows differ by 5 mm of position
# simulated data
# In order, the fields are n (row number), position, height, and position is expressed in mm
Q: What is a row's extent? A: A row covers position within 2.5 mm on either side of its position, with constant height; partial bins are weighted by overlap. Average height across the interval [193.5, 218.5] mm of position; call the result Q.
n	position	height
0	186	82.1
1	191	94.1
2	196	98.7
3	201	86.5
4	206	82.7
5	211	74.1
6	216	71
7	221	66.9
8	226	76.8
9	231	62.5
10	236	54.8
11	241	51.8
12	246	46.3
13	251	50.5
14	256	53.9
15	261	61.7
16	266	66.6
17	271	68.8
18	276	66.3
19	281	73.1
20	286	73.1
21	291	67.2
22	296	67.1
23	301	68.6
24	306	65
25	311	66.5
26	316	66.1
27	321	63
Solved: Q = 82.6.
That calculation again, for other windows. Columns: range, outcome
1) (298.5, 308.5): 66.8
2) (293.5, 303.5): 67.8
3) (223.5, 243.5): 61.5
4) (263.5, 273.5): 67.7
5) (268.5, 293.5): 69.7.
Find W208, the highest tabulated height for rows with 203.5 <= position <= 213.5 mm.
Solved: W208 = 82.7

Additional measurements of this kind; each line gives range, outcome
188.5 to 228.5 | 98.7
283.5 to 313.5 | 73.1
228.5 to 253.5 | 62.5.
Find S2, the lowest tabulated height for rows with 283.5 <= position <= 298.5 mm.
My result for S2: 67.1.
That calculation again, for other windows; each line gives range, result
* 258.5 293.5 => 61.7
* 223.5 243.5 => 51.8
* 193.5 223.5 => 66.9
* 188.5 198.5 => 94.1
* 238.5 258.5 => 46.3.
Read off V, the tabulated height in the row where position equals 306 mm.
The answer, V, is 65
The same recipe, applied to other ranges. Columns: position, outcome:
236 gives 54.8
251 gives 50.5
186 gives 82.1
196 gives 98.7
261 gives 61.7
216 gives 71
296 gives 67.1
